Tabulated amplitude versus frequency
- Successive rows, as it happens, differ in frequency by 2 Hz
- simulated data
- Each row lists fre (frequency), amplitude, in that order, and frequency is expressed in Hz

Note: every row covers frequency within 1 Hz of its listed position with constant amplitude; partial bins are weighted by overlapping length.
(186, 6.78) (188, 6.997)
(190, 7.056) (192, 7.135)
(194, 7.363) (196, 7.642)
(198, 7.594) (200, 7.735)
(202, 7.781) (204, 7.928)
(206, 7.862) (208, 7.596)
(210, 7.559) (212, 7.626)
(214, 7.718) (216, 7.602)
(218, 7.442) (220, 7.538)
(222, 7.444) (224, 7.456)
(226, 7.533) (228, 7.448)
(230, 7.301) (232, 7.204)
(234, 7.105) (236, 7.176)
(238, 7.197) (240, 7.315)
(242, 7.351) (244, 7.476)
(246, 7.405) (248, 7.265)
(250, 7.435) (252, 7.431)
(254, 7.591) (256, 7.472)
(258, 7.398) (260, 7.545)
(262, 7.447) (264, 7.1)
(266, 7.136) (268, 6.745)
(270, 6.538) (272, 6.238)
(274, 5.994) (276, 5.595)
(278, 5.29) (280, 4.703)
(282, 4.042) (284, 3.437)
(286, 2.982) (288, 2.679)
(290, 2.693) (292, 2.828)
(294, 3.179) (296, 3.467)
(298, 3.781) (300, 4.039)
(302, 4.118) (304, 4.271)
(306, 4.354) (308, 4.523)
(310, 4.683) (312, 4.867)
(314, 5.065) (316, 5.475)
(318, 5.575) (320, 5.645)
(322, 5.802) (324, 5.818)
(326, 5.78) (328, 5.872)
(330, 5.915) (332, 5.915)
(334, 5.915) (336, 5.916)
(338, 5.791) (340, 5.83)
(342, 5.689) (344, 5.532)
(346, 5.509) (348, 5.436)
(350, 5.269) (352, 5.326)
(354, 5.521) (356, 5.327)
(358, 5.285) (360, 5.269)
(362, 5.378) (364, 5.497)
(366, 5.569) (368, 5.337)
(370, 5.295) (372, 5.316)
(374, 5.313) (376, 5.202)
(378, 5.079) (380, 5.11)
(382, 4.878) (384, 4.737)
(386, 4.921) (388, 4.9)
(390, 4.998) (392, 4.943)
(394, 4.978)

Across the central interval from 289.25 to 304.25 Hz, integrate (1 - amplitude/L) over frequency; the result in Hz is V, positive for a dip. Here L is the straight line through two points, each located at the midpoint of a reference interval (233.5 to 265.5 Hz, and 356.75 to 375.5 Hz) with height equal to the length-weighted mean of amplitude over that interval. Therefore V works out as 6.9 Hz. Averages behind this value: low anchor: 7.36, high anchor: 5.36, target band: 3.53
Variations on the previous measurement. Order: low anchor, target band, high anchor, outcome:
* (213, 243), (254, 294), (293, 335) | 4.63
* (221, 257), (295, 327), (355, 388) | 6.95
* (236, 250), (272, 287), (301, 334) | 3.91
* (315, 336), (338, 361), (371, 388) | -0.04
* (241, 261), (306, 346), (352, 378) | 3.41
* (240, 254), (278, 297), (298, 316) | 7.07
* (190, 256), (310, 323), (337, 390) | 1.47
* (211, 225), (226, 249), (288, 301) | -3.10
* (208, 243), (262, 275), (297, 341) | -0.55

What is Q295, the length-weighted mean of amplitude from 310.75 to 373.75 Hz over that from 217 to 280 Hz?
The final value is 0.78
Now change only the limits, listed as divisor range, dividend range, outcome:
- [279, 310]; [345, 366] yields 1.45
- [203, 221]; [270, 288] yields 0.62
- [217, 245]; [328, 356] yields 0.77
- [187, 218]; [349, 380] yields 0.71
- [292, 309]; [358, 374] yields 1.38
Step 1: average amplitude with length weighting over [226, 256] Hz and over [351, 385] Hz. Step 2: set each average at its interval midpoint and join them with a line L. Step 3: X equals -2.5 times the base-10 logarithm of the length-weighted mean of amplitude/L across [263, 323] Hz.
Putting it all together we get 0.34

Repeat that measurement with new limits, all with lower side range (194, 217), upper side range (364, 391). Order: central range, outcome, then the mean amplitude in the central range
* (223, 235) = 0.00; 7.34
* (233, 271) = -0.04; 7.27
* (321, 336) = 0.00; 5.86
